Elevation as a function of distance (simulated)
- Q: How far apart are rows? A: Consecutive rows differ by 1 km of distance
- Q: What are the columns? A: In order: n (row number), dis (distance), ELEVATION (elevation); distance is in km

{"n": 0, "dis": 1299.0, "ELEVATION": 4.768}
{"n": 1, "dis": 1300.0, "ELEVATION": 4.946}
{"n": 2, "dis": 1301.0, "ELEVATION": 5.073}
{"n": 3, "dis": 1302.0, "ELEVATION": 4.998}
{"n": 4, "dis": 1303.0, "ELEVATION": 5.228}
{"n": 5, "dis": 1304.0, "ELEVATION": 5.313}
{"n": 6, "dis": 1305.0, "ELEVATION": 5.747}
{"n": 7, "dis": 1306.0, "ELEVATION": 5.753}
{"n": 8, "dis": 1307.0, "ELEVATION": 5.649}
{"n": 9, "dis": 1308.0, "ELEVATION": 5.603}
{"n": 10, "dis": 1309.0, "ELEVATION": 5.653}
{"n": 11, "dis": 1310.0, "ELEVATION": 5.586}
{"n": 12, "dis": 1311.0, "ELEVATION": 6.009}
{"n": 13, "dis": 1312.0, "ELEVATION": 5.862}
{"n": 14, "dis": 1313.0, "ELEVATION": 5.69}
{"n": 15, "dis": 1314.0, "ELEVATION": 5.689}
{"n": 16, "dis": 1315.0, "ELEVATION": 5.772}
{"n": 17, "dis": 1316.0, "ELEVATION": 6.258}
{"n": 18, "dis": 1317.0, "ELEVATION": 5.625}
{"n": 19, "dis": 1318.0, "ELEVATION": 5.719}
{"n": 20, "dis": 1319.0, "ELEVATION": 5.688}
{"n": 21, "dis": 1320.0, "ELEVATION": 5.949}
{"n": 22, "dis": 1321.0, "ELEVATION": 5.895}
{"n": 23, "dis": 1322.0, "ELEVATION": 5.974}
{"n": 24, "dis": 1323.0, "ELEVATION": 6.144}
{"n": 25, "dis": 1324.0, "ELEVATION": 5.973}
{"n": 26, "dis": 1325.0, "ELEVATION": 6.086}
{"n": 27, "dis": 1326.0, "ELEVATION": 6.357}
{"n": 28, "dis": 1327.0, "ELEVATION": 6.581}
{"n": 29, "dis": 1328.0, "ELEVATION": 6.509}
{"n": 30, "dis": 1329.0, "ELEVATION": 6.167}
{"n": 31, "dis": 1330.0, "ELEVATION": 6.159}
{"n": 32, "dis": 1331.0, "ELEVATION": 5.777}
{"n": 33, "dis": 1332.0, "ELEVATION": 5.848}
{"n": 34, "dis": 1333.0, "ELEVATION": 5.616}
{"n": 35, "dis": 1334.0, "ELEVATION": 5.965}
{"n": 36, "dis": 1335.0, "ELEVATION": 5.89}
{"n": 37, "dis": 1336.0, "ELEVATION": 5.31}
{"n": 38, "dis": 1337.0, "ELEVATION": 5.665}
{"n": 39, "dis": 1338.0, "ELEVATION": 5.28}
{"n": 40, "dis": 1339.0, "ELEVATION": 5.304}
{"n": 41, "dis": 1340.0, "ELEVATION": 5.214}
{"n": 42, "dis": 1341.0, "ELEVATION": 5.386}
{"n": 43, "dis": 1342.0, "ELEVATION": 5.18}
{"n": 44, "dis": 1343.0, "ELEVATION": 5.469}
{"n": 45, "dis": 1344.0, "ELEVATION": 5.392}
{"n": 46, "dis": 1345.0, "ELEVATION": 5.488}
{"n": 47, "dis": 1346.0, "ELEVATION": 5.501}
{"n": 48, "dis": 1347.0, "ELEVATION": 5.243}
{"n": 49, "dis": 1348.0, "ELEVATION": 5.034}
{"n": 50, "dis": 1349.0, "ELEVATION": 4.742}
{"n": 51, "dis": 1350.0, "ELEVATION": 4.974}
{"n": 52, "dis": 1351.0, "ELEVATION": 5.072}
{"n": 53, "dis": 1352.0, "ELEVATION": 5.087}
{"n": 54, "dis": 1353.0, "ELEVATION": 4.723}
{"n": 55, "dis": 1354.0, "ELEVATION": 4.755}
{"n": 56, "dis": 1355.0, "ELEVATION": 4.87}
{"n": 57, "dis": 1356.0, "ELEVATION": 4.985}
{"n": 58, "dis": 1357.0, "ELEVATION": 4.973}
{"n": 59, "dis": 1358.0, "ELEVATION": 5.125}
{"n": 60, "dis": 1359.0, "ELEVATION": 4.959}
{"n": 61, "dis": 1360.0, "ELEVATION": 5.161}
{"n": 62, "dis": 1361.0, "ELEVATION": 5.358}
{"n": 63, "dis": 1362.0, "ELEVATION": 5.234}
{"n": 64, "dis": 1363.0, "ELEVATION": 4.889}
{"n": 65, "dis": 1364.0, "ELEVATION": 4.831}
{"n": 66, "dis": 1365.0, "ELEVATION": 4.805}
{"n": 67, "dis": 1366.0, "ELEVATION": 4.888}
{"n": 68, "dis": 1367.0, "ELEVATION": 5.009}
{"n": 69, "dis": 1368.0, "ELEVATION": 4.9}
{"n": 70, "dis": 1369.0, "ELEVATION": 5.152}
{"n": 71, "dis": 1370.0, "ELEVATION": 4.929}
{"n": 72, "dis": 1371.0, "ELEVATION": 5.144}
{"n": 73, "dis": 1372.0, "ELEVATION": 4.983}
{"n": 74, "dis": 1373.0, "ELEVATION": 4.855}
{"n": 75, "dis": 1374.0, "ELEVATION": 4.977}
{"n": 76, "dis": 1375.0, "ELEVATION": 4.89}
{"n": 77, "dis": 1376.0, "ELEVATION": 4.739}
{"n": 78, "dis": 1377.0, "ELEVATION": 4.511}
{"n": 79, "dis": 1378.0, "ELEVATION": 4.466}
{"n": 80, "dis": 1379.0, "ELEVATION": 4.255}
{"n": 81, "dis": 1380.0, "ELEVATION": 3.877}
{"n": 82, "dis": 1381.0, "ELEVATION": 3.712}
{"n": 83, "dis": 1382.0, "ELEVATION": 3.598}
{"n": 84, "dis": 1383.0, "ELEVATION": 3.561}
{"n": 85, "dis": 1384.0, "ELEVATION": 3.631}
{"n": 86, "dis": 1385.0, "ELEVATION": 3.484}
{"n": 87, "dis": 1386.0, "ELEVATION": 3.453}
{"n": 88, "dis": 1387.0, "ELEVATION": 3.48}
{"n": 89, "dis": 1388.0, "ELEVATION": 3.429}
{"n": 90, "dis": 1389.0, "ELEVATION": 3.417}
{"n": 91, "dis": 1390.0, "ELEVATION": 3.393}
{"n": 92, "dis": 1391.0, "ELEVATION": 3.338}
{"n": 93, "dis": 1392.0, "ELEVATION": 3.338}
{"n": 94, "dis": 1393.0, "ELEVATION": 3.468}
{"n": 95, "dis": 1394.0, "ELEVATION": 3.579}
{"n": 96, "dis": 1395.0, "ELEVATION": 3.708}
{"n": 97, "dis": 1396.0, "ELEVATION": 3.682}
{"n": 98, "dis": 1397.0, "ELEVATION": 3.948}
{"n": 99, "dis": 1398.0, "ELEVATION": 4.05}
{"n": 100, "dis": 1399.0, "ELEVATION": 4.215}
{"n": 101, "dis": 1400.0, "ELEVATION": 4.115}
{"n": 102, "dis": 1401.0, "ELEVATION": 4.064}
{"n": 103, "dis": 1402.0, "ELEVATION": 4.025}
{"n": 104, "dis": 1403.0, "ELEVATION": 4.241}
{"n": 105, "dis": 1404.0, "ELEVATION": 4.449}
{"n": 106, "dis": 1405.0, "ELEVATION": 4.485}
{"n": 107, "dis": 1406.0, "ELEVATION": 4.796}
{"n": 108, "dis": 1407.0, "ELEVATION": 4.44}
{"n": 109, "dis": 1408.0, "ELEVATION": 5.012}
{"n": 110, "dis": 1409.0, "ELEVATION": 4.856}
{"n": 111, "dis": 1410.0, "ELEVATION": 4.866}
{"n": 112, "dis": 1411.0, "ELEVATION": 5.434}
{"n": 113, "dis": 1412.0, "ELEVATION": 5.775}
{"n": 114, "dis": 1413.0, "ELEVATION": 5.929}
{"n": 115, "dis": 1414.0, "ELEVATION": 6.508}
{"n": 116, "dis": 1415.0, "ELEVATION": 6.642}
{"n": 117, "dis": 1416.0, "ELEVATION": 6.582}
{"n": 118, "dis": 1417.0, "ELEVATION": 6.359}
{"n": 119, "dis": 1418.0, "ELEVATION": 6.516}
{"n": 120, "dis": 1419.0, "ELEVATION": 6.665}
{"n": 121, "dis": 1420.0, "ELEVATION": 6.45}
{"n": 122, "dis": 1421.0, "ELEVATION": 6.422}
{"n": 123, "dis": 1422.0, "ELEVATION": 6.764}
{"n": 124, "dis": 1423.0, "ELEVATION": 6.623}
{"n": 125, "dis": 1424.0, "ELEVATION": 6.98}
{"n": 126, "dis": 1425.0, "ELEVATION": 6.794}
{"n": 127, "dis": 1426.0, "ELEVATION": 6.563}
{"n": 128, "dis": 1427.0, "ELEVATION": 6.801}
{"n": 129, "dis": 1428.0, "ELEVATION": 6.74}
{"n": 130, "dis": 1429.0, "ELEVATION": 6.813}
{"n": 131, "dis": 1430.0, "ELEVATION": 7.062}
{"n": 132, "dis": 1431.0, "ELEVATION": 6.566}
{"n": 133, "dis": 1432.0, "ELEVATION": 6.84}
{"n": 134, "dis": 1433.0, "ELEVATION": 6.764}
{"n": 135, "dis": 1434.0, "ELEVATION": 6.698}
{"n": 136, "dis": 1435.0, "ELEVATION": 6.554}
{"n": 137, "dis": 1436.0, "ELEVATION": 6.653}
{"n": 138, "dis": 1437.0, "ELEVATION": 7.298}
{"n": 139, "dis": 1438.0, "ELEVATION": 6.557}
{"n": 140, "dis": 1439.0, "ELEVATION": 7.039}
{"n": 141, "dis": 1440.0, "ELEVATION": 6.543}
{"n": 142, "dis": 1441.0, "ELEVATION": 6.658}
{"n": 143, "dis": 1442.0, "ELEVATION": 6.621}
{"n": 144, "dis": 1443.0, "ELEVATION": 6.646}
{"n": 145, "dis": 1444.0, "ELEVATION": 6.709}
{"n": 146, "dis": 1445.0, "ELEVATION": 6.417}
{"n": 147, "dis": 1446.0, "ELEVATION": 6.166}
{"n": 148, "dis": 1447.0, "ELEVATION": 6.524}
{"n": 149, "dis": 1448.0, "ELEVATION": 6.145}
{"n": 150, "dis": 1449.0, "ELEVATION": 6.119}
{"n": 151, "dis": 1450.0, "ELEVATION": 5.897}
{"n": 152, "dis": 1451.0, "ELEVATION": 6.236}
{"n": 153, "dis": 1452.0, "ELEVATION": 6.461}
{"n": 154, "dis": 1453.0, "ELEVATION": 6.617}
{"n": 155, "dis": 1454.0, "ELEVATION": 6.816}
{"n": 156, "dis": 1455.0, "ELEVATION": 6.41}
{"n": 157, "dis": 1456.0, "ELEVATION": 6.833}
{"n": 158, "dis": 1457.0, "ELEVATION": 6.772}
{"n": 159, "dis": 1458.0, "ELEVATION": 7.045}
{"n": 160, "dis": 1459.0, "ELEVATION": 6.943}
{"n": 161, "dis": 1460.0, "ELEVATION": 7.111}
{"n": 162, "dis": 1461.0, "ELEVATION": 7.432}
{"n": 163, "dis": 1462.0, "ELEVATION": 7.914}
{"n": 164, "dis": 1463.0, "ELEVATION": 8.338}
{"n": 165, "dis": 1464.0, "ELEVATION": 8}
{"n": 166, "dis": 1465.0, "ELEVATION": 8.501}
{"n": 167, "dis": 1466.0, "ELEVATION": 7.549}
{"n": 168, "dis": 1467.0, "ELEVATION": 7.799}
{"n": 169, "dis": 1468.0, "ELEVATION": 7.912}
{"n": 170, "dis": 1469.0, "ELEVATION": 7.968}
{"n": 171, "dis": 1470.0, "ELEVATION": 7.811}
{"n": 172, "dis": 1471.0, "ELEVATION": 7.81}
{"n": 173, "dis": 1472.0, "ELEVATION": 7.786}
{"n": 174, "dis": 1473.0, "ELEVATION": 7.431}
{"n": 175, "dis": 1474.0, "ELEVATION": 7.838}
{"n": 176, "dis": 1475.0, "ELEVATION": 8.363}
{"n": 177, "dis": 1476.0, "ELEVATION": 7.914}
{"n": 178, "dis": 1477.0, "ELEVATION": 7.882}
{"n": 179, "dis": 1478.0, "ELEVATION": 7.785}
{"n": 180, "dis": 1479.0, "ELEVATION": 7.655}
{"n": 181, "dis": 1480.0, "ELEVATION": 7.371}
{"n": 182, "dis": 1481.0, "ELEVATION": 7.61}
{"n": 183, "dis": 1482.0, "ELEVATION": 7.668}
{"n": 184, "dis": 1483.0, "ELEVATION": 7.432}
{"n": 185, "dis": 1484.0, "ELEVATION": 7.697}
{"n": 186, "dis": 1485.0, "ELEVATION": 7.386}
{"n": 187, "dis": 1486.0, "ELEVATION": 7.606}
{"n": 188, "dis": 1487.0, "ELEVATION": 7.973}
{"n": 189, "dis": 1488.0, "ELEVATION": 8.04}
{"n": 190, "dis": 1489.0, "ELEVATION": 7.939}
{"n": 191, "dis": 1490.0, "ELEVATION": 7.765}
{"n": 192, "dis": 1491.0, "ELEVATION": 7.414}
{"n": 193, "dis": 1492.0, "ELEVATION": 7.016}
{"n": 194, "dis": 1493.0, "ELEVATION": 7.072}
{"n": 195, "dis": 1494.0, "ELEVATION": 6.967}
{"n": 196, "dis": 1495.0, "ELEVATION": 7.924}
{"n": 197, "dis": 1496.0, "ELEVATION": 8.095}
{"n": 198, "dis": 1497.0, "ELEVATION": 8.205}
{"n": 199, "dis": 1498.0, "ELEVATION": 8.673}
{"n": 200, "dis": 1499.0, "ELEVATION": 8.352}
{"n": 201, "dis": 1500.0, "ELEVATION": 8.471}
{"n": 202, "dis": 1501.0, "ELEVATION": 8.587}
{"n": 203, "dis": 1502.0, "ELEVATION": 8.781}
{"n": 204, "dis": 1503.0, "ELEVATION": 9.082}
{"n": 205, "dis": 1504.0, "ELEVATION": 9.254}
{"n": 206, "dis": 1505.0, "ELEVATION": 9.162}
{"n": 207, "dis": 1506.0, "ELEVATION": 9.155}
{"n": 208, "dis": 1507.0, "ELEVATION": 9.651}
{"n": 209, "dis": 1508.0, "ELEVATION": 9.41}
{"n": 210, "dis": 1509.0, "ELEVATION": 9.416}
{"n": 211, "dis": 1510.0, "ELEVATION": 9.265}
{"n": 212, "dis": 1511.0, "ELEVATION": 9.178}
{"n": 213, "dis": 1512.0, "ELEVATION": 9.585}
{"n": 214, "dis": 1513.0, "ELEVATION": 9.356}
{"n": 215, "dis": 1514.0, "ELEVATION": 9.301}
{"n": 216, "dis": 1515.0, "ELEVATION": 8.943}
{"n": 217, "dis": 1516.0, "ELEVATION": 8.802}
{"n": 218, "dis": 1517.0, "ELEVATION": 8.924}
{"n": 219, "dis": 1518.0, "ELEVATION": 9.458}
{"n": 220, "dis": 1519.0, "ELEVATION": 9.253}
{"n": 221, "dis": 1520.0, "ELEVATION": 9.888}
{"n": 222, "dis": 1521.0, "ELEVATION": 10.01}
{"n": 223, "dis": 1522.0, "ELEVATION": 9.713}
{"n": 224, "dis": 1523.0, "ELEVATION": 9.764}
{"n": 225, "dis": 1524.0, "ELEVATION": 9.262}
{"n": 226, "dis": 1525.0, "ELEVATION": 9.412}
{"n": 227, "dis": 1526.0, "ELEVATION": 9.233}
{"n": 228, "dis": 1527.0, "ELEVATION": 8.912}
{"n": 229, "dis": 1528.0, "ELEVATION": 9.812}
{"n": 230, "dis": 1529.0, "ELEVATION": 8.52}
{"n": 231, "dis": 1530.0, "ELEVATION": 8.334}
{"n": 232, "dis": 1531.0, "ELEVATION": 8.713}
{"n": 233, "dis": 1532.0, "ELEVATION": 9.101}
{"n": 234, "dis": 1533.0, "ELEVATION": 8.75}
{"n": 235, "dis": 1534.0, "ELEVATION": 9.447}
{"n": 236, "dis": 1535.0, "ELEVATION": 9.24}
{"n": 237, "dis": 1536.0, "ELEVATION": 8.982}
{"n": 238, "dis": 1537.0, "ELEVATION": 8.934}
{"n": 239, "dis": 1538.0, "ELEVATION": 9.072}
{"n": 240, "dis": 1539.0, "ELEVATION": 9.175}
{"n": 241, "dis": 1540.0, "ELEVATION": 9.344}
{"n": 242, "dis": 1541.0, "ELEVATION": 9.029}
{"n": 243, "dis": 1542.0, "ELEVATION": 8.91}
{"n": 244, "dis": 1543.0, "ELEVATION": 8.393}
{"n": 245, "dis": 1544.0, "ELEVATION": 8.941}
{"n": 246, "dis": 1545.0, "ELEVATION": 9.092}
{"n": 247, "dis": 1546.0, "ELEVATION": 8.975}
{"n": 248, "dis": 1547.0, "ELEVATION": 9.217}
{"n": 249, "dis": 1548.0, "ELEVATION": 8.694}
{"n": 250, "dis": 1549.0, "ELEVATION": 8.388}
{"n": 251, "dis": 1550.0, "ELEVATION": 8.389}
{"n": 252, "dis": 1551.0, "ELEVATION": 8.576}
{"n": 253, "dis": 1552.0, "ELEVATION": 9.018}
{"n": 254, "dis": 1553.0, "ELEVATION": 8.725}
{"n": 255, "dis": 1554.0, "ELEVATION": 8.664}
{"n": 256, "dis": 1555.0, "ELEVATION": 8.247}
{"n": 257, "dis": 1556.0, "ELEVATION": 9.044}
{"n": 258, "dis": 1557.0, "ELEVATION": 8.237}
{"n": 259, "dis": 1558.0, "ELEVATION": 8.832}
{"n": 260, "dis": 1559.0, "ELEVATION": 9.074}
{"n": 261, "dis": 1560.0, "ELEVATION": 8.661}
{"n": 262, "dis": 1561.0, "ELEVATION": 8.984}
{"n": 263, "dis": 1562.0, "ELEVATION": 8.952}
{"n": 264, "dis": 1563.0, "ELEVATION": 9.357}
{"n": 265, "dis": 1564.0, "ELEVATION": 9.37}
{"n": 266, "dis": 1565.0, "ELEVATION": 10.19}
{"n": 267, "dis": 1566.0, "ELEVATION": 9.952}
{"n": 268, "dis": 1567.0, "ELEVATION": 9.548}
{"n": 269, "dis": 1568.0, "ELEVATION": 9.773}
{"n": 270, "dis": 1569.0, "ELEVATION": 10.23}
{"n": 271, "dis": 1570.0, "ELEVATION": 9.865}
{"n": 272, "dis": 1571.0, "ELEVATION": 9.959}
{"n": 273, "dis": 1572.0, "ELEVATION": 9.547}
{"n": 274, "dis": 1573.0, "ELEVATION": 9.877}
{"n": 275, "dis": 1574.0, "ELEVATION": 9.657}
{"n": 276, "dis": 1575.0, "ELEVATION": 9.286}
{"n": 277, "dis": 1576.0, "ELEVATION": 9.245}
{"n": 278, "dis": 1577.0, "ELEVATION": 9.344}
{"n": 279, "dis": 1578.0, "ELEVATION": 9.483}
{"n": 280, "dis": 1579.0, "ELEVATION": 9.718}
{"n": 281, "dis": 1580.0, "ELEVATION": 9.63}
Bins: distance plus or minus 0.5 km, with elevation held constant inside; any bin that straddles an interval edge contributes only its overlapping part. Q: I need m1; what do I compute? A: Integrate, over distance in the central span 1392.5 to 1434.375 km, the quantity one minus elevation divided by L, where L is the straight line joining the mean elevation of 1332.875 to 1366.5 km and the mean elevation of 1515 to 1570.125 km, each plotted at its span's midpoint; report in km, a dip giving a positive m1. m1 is 6.2 km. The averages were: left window 5.18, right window 9.11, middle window 5.55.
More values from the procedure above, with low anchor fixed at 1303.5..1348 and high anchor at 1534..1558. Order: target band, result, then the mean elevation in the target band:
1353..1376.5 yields 4.93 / 4.97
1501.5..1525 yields -2.64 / 9.33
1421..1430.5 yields 0.50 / 6.77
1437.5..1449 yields 1.35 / 6.53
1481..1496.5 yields 0.85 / 7.6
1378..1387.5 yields 4.11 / 3.71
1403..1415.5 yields 3.07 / 5.22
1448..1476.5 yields 1.31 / 7.32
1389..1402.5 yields 5.98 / 3.75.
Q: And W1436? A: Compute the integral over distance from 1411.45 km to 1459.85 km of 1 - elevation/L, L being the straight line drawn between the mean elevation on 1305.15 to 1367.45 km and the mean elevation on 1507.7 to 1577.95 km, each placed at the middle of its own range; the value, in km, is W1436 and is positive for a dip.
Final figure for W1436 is 4.47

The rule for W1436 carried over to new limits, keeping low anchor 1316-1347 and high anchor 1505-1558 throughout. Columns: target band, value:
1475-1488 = 0.9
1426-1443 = 1.6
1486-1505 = 0.8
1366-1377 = 2.6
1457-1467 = 0.4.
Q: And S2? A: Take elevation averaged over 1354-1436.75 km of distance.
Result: 5.07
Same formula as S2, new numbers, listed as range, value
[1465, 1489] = 7.77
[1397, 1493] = 6.68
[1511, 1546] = 9.16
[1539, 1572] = 9.09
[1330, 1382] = 5.06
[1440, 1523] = 7.9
